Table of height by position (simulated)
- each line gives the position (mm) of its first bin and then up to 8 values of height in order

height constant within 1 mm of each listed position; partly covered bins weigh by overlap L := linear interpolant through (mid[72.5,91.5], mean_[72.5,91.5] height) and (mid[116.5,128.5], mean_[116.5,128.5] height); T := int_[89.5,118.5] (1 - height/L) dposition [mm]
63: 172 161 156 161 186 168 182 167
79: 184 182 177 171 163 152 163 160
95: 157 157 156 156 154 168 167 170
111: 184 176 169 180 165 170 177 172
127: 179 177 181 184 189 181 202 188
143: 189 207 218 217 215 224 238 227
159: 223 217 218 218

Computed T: 1.23 mm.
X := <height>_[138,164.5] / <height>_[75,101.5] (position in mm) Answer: 1.29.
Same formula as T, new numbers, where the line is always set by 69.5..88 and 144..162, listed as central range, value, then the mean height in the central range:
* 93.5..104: 1.75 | 156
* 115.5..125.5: 1.40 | 173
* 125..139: 1.70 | 183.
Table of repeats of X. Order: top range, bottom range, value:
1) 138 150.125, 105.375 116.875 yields 1.17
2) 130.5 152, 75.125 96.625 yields 1.18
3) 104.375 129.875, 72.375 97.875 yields 1.03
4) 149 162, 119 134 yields 1.27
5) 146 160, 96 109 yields 1.39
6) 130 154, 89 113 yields 1.22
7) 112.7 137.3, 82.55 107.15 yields 1.10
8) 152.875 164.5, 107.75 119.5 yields 1.29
